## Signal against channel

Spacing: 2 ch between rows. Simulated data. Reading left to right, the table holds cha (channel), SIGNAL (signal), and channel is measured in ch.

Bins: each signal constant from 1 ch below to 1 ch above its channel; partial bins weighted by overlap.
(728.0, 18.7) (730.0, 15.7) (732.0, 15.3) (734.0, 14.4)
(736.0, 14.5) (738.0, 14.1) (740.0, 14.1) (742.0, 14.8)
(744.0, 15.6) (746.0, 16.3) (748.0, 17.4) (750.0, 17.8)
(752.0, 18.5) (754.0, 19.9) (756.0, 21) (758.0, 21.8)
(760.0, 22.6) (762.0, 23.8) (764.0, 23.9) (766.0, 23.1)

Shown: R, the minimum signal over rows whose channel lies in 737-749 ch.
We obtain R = 14.1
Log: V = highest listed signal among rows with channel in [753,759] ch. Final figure 21.8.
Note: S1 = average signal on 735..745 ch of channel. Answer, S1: 14.6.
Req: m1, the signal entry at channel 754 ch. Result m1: 19.9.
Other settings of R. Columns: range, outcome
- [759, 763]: 22.6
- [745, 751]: 16.3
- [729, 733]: 15.3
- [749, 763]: 17.8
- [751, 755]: 18.5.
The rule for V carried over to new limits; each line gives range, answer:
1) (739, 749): 17.4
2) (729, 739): 15.7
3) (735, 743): 14.8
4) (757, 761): 22.6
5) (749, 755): 19.9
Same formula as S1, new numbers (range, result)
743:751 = 16.8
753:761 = 21.3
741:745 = 15.2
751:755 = 19.2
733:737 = 14.4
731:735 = 14.9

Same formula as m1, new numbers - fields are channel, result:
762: 23.8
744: 15.6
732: 15.3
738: 14.1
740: 14.1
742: 14.8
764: 23.9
